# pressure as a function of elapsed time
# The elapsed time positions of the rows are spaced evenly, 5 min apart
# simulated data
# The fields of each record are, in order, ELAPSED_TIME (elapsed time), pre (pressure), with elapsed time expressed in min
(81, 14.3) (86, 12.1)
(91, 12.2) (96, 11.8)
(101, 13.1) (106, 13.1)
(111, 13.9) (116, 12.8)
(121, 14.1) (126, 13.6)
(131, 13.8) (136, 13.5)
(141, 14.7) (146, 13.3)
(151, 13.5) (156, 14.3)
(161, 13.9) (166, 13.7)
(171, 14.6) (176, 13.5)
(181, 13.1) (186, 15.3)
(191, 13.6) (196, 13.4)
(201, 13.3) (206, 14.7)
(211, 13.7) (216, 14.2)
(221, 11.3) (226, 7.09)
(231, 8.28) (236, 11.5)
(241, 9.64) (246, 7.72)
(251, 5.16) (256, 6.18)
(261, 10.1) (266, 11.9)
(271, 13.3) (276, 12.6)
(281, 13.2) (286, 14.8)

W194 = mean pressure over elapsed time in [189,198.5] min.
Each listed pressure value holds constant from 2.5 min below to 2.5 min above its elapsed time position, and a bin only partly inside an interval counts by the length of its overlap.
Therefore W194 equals 13.5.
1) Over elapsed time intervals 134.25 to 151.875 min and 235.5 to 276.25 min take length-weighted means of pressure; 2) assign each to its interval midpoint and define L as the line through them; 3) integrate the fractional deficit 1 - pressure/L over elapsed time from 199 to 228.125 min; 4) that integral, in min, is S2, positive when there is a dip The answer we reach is -3.3 min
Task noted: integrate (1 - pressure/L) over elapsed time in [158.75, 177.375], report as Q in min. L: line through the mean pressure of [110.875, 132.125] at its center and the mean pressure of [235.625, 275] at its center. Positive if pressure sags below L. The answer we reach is -2.76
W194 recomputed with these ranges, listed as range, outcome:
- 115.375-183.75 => 13.8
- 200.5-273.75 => 10.5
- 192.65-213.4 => 13.8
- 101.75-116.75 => 13.3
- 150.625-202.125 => 13.9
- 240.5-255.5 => 7.05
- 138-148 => 14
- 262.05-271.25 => 12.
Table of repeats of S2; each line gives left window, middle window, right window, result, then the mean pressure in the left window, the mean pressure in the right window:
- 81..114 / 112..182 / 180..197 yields -1.7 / 12.8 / 14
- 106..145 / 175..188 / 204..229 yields -1.3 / 13.7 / 12.1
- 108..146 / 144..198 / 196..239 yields -4.4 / 13.7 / 11.8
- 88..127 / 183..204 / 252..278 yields -4.1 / 13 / 10.5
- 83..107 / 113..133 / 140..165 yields -0.6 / 12.5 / 13.9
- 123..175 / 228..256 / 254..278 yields 8.0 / 13.9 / 10.9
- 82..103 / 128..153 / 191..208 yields -1.4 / 12.4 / 13.7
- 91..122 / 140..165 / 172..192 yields -0.5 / 13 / 13.9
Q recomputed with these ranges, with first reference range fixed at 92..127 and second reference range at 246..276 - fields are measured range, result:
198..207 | -2.5 min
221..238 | 1.7 min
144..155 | -1.2 min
